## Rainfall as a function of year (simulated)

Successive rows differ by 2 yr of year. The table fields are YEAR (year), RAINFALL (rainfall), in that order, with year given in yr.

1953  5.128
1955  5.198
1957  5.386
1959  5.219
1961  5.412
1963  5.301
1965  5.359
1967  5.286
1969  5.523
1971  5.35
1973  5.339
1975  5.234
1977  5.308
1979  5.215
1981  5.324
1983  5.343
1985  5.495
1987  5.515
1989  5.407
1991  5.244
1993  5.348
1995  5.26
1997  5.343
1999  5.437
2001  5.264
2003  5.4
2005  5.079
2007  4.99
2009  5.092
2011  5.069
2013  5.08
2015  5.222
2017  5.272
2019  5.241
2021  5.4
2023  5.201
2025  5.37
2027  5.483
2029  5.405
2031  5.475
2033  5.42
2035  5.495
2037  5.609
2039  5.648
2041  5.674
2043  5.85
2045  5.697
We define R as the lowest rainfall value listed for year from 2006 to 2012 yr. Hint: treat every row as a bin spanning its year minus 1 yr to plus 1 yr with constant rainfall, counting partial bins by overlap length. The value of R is 4.99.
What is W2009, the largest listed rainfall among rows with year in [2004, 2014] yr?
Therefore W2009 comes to 5.092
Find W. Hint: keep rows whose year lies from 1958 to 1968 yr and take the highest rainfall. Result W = 5.412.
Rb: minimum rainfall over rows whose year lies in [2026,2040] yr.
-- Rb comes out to 5.405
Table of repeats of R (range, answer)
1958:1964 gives 5.219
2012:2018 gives 5.08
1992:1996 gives 5.26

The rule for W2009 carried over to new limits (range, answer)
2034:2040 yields 5.648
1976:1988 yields 5.515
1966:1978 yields 5.523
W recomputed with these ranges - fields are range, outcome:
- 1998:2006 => 5.437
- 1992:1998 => 5.348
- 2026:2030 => 5.483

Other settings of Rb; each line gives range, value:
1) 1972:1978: 5.234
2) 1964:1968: 5.286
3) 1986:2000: 5.244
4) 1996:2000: 5.343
